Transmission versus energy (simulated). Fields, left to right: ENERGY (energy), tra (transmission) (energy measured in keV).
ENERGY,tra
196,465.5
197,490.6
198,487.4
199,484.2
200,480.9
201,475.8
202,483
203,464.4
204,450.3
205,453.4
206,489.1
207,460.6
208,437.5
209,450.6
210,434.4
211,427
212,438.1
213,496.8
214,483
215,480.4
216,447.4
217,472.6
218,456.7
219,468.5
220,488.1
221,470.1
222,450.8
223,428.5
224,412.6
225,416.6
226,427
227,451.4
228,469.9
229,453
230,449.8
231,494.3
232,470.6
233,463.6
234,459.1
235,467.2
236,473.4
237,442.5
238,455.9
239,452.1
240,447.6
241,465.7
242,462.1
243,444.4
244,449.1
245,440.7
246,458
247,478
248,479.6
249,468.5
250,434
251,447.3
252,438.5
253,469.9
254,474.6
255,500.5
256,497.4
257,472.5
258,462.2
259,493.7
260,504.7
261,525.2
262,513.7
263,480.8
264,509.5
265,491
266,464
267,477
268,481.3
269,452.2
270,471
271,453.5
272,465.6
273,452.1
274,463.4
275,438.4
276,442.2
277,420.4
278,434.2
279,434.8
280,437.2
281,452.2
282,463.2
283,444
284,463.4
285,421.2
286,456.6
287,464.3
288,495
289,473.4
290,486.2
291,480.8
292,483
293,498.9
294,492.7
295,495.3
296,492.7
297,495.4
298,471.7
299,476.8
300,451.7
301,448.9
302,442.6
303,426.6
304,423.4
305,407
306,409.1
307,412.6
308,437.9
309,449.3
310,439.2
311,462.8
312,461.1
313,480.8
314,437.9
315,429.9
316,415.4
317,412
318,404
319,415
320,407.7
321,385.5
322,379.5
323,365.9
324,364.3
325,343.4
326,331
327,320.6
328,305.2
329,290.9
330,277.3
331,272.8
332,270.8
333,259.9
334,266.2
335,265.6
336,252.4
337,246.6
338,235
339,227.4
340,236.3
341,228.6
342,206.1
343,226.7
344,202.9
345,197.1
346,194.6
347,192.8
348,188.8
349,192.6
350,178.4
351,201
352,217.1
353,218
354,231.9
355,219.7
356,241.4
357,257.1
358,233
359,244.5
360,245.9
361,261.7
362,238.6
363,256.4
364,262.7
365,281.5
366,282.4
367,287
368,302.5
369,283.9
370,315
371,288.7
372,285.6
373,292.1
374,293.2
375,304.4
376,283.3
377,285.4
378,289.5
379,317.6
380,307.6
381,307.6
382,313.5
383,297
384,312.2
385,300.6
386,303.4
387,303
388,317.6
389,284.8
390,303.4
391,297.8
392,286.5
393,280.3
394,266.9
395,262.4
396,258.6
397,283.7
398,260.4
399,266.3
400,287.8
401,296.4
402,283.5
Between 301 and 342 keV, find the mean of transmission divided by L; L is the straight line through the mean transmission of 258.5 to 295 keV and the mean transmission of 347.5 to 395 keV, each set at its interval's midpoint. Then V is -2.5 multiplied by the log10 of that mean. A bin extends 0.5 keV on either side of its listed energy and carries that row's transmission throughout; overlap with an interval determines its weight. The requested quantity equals 0.07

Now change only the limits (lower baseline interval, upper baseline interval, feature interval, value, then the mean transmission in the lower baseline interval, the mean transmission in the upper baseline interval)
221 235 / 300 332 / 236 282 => -0.08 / 451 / 394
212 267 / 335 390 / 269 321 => -0.21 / 466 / 259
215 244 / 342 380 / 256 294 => -0.21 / 456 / 251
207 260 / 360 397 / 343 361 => 0.42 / 460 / 289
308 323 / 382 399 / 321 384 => 0.31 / 425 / 289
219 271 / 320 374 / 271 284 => -0.12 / 466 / 263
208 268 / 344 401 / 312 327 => -0.15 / 464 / 267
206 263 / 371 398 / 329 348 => 0.41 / 463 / 293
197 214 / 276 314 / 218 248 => 0.01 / 465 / 456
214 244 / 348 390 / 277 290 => -0.18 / 457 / 271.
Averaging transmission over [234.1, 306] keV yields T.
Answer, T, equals 464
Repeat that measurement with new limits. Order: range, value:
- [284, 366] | 343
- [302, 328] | 408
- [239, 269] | 473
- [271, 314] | 456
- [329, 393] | 262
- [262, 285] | 459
